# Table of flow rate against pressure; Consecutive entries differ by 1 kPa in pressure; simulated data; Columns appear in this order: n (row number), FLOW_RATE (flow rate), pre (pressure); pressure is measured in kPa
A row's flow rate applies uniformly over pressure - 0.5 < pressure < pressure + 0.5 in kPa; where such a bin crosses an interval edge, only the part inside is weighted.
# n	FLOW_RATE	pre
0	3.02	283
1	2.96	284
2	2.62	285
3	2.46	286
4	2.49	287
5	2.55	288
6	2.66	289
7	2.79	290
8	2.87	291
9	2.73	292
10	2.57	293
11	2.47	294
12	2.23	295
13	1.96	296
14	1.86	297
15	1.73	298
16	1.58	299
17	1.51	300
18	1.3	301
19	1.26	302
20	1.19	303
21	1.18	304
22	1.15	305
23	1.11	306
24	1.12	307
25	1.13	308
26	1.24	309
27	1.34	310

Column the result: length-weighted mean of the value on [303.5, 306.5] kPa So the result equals 1.15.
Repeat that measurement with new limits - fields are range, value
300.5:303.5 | 1.25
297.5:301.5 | 1.53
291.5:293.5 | 2.65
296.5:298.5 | 1.79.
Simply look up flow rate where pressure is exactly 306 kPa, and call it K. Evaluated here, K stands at 1.11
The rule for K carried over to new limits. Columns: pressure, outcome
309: 1.24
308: 1.13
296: 1.96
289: 2.66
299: 1.58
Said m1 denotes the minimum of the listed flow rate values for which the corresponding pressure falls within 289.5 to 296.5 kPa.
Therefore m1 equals 1.96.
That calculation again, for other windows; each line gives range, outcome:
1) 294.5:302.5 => 1.26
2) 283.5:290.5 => 2.46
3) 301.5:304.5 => 1.18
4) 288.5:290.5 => 2.66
